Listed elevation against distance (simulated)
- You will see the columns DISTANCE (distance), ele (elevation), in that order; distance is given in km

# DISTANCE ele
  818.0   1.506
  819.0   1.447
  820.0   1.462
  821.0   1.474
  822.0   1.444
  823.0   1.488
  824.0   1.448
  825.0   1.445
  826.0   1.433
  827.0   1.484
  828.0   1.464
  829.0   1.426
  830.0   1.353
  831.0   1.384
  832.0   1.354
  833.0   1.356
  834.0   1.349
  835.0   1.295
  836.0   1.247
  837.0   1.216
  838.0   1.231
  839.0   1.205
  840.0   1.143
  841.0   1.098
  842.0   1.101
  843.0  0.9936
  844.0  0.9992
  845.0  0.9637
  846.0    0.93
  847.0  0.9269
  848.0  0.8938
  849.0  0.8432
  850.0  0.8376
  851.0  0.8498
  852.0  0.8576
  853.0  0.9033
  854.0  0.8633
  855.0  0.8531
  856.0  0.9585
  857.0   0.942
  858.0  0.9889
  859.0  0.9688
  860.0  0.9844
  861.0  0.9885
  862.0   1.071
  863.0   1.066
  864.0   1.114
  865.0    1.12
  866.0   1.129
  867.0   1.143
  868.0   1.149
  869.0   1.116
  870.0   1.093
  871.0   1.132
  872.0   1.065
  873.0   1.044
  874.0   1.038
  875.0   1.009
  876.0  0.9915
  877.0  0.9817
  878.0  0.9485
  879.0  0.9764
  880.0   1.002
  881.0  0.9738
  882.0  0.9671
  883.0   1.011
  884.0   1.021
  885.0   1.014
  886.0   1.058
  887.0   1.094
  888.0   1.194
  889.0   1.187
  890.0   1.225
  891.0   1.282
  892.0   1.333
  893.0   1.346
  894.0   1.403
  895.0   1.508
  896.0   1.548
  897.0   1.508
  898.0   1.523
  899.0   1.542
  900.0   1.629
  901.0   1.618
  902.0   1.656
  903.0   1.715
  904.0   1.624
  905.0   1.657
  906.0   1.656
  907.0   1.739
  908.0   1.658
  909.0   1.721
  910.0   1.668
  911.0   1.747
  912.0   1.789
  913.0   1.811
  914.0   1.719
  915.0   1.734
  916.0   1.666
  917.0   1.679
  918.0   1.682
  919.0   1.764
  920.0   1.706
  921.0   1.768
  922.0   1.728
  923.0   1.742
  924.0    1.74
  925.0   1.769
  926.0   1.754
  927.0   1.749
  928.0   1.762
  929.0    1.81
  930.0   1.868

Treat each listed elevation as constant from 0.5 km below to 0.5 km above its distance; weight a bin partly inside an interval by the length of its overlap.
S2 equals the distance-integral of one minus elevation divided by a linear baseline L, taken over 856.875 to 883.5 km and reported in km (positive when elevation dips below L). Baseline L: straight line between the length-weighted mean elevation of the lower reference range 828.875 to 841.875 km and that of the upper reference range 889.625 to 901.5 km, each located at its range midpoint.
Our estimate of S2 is 6.6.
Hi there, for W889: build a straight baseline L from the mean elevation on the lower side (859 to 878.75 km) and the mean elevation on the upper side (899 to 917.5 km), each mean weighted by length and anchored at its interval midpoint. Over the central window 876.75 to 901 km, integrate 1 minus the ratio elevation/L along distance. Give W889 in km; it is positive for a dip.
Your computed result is 2.8 km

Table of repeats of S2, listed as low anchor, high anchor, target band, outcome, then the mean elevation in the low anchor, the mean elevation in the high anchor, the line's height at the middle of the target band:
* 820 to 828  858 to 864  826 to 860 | 3.9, 1.46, 1.02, 1.23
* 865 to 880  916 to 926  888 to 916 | -1.9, 1.06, 1.73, 1.47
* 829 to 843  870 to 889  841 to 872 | 4.1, 1.25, 1.03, 1.15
